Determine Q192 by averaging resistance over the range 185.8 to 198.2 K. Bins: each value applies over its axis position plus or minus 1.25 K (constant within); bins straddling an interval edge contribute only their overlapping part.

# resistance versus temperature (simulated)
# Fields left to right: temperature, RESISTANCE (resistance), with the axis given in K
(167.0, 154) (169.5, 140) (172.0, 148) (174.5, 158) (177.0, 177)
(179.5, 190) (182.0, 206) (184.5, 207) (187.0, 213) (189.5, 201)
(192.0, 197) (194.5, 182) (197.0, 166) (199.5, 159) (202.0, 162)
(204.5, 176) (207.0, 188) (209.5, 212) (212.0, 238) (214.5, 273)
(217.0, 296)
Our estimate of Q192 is 192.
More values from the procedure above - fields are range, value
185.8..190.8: 207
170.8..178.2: 161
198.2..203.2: 161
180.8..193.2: 205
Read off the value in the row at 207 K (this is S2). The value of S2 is 188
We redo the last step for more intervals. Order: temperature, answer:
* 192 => 197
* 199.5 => 159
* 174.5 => 158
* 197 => 166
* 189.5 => 201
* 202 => 162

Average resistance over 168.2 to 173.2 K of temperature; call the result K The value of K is 144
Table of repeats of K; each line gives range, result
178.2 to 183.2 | 198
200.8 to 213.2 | 195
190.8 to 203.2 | 173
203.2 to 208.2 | 182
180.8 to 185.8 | 207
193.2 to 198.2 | 174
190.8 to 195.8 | 189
